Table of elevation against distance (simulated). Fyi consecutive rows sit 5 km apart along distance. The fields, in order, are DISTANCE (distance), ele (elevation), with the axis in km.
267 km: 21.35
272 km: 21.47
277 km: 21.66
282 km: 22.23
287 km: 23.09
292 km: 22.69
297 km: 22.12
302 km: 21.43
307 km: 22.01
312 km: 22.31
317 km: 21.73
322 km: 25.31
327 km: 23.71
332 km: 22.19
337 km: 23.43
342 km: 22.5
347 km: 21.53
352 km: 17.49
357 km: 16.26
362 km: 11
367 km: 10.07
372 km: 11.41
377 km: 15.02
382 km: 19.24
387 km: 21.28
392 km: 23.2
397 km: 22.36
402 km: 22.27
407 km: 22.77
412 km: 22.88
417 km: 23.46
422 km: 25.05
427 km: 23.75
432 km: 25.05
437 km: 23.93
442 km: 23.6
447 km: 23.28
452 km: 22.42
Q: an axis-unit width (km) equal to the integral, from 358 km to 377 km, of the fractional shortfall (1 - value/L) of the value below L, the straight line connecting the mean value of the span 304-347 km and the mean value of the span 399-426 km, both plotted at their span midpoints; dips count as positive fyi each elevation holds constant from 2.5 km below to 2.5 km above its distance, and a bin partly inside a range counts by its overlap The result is 9.3 km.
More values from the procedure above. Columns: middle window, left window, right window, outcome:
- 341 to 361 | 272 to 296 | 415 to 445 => 3.9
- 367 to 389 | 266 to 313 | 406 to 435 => 7.0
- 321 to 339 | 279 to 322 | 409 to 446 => -0.6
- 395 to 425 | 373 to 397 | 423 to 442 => -1.6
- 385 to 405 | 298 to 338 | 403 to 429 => 0.9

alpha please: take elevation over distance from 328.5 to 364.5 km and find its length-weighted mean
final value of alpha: 19.3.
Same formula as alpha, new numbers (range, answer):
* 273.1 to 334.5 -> 22.5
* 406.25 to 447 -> 23.8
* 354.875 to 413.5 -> 18.1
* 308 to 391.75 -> 19.2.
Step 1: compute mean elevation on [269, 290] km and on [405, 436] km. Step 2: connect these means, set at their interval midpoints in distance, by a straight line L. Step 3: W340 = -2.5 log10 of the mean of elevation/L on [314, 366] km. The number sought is 0.13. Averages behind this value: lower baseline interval 22.1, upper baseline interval 23.8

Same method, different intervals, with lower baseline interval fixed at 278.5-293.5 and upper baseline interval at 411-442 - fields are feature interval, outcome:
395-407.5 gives 0.064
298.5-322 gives 0.029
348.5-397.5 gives 0.378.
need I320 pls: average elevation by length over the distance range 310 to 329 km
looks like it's 23.3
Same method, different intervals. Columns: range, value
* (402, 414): 22.7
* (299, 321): 22.1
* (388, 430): 23.2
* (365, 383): 13.6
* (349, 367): 14.4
